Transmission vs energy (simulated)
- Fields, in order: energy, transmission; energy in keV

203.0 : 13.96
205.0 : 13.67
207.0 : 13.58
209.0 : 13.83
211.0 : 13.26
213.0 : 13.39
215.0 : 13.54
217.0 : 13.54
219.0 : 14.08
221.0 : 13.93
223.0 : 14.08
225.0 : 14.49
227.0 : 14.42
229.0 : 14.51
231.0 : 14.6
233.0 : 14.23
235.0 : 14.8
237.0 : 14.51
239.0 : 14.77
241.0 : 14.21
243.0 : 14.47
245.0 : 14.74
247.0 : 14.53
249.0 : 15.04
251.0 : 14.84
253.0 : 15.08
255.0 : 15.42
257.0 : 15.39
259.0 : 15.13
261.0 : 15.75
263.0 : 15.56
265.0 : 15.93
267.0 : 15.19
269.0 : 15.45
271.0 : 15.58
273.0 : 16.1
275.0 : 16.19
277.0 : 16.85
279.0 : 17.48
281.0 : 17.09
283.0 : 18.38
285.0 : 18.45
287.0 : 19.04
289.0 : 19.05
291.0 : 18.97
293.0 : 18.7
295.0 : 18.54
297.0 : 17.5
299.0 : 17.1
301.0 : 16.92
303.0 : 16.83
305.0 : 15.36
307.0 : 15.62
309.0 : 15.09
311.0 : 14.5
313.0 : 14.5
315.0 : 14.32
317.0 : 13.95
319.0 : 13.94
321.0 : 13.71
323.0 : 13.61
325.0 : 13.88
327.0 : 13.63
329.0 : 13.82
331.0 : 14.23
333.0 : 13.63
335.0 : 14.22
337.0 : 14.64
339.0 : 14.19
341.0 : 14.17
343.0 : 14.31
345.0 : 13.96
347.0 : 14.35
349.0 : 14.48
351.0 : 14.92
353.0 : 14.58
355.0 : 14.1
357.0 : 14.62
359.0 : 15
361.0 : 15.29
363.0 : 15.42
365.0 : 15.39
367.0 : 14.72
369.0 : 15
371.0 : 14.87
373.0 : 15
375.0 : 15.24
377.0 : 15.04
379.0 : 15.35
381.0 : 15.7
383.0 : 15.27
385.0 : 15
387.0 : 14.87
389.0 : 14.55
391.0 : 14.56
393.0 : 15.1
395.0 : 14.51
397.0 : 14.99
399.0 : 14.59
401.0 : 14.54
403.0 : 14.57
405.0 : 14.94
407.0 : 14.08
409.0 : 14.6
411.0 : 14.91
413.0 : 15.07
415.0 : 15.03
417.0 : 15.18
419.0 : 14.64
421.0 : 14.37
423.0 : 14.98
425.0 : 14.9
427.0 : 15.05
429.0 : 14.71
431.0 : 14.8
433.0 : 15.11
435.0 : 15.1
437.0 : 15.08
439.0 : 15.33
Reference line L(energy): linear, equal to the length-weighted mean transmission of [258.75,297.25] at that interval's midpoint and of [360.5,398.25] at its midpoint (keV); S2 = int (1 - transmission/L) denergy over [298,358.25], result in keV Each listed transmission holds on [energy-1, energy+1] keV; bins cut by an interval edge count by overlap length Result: 5.61 keV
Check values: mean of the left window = 17.1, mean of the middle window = 14.6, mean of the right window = 15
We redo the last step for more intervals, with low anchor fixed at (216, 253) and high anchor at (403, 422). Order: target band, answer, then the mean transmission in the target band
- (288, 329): -3.3 keV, 15.7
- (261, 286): -3.4 keV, 16.5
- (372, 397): -0.5 keV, 15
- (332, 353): 0.5 keV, 14.3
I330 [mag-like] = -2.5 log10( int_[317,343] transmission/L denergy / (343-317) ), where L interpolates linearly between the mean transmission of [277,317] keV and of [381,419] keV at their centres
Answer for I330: 0.164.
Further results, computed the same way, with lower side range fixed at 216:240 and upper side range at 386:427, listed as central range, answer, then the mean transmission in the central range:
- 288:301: -0.25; 18.2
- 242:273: -0.06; 15.2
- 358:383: -0.04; 15.2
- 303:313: -0.05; 15.2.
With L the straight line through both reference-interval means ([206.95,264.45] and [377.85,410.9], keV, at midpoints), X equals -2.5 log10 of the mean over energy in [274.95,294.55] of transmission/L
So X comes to -0.235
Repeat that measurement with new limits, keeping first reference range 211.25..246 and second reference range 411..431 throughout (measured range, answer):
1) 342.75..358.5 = 0.02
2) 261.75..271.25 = -0.09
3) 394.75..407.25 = 0.01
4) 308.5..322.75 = 0.02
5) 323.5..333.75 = 0.06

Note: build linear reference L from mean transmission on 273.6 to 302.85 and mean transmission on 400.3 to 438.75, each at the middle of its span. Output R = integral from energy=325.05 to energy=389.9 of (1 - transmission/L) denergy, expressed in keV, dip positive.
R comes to 6.2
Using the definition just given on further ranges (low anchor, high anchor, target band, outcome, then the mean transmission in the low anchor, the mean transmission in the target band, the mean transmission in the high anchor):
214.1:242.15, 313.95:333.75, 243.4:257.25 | -0.77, 14.3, 15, 13.9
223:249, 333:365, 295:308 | -1.94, 14.5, 16.7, 14.5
